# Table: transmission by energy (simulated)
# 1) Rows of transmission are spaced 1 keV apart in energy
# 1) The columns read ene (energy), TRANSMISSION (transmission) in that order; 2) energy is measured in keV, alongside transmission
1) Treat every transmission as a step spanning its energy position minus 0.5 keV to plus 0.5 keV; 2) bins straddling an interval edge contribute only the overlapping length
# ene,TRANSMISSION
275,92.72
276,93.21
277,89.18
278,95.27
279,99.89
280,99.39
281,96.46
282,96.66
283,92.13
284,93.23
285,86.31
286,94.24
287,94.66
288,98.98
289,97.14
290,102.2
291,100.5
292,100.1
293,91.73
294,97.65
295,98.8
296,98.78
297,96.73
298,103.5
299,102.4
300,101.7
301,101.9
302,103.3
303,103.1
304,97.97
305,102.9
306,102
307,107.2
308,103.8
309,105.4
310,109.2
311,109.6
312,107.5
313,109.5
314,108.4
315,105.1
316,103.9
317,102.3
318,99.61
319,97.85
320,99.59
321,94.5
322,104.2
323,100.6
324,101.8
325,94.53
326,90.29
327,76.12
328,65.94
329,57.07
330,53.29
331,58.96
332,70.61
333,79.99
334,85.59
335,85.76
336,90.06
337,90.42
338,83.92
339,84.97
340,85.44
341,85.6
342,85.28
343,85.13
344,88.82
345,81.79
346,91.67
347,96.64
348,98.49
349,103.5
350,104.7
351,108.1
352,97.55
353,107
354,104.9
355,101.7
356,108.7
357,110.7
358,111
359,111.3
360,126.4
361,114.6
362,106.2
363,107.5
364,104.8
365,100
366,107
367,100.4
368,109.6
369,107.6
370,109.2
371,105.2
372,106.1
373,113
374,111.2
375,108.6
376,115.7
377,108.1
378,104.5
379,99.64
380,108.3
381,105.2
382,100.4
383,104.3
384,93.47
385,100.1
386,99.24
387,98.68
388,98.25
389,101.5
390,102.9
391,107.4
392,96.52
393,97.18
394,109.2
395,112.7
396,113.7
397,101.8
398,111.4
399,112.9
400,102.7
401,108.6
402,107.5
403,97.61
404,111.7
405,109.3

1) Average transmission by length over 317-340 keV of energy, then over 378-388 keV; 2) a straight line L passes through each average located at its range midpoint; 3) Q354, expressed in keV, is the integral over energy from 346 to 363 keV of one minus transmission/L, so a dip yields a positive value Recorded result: -2.51 keV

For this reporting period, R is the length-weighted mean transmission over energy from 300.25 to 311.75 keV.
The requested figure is 104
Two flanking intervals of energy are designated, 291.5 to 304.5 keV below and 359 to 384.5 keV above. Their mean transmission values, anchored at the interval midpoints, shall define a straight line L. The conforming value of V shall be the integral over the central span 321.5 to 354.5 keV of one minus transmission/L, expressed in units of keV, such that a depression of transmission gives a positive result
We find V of 5.1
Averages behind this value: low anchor 99.8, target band 87.8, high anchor 107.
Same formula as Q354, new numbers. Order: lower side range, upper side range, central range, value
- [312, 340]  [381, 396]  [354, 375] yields -2.5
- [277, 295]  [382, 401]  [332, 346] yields 2.0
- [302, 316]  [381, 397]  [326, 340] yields 3.8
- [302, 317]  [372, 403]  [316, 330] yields 2.0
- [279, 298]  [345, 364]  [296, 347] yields 3.9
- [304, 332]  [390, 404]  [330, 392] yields 1.1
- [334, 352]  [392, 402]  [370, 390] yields -0.4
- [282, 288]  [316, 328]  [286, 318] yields -2.7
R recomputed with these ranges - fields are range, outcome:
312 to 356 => 91.6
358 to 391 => 106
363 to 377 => 108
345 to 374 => 106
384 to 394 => 100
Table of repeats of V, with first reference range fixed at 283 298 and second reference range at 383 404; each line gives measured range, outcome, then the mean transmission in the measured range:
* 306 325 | -1.0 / 104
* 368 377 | -0.6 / 109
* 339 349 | 1.1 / 89.3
